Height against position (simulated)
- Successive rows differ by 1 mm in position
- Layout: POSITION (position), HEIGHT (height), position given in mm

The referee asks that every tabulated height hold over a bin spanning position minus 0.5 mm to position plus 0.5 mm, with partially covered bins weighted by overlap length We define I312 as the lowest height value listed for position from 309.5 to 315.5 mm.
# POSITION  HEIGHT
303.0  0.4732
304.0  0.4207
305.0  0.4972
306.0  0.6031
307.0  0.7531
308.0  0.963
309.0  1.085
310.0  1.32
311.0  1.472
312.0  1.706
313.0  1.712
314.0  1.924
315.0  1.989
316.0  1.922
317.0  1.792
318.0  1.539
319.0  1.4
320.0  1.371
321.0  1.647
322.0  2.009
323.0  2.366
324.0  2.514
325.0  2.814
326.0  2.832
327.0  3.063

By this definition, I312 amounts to 1.32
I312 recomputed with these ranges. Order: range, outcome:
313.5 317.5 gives 1.792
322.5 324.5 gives 2.366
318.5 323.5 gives 1.371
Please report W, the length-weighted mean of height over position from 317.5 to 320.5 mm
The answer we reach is 1.44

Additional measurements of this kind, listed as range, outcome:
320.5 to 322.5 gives 1.83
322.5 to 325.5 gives 2.56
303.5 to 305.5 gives 0.459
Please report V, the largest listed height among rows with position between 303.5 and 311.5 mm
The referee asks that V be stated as 1.472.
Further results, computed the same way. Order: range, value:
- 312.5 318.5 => 1.989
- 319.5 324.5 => 2.514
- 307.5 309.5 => 1.085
